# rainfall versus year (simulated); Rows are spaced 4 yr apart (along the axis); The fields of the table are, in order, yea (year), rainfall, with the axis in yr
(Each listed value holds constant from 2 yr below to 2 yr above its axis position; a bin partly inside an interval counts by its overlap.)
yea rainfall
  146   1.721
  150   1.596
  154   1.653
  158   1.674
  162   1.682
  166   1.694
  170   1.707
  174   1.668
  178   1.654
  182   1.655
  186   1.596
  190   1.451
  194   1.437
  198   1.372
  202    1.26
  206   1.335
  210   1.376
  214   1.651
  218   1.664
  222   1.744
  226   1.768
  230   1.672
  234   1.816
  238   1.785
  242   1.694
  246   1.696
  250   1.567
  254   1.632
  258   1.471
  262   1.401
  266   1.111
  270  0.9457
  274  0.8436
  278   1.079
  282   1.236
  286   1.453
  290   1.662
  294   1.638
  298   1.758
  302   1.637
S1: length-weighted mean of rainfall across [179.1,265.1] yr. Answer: 1.57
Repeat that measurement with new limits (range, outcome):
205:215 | 1.45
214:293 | 1.49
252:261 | 1.53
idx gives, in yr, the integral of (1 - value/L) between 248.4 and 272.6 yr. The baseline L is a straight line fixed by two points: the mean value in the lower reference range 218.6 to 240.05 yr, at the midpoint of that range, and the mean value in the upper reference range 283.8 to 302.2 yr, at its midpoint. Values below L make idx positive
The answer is 5.05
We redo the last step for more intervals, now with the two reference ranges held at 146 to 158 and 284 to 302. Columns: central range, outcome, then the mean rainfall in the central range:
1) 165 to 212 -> 3.7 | 1.51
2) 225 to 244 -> -1.3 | 1.75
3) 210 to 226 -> -0.2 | 1.66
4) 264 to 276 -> 4.9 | 0.967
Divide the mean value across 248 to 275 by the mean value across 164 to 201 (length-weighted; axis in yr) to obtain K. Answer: 0.8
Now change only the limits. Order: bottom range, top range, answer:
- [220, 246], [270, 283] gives 0.59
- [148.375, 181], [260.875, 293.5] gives 0.74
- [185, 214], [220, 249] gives 1.23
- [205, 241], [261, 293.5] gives 0.74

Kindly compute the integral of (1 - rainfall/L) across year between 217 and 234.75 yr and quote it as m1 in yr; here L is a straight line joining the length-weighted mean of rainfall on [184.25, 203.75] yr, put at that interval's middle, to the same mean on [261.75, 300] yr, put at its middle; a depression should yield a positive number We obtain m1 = -4.5 yr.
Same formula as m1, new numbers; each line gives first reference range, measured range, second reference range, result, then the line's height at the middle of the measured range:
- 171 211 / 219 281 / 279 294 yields -0.6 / 1.47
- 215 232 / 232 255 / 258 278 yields -4.2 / 1.44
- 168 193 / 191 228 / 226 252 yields 3.4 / 1.66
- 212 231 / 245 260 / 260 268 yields -2.2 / 1.38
